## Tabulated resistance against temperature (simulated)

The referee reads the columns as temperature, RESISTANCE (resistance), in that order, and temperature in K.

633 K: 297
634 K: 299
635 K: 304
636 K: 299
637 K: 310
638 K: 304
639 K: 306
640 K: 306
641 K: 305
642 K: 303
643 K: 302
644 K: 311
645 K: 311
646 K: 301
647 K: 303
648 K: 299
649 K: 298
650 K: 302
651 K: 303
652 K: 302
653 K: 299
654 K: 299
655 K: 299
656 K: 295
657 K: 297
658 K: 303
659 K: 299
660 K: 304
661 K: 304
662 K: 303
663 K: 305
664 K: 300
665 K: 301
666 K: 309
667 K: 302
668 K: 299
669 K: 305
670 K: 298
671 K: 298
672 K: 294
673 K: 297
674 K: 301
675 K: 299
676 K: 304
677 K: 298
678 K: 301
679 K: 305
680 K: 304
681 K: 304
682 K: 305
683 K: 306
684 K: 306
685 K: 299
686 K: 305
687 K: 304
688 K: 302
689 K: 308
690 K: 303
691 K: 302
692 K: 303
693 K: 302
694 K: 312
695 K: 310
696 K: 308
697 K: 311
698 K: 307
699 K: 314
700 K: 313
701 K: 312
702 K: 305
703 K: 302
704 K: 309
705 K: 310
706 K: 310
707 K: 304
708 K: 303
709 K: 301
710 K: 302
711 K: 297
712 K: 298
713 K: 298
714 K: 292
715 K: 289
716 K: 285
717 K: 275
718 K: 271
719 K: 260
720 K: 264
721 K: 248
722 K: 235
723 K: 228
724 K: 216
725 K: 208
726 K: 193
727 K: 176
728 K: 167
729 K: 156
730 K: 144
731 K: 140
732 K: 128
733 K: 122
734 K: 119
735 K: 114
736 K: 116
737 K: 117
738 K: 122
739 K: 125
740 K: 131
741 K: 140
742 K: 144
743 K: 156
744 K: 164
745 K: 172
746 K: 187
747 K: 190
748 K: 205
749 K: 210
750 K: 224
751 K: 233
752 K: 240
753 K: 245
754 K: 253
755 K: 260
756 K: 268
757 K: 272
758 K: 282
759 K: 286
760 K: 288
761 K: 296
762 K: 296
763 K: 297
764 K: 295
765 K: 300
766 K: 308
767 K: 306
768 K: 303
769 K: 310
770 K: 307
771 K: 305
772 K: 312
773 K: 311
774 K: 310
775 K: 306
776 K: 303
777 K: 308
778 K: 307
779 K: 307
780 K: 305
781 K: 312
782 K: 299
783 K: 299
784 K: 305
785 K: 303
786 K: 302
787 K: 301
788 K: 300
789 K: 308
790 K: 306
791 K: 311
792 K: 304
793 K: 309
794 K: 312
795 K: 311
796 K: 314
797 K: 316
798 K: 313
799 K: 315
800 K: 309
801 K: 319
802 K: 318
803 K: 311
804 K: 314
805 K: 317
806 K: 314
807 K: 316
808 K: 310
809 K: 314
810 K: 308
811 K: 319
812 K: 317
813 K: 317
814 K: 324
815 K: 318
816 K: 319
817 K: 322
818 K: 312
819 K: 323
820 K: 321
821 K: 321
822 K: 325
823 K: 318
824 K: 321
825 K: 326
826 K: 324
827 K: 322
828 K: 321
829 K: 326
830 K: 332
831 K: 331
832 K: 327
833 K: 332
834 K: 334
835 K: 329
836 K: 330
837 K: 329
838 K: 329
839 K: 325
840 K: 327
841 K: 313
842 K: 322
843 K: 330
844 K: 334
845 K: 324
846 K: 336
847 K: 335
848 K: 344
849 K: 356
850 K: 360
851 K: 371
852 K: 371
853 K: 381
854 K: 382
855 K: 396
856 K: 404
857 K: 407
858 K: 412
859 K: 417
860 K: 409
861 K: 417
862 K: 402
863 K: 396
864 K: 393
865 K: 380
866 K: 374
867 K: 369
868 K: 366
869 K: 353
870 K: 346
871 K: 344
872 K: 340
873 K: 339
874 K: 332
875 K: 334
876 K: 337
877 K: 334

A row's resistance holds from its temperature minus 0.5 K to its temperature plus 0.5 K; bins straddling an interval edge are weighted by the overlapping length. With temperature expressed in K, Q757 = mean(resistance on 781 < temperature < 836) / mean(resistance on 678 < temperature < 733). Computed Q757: 1.2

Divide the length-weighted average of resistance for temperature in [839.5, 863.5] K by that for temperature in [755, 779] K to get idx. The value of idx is 1.2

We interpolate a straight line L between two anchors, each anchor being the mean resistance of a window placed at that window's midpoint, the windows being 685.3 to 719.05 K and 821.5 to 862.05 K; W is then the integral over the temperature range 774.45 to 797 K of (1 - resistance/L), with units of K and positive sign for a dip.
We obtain 1.61 K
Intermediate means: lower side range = 301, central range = 306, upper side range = 349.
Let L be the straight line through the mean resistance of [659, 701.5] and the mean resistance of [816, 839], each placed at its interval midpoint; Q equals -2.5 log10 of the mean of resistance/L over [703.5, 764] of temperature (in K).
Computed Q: 0.35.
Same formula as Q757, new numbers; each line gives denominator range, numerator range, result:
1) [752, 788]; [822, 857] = 1.15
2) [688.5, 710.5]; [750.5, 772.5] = 0.93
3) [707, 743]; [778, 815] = 1.50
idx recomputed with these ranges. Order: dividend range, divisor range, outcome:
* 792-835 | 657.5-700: 1.05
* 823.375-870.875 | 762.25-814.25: 1.15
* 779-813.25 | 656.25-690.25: 1.03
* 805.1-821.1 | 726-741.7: 2.32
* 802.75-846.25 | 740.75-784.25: 1.21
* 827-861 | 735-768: 1.58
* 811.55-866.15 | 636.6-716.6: 1.14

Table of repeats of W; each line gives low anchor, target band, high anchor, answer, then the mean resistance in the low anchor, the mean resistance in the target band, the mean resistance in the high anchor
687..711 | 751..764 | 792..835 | 1.7 K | 306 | 273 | 319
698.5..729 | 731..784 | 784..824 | 9.6 K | 271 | 240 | 314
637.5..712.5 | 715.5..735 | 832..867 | 7.3 K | 303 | 200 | 361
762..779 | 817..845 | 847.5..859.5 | 2.9 K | 305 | 325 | 383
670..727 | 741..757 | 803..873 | 5.2 K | 291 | 210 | 343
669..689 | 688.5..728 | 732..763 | -3.6 K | 302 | 283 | 200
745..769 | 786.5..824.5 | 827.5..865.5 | -0.2 K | 262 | 314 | 357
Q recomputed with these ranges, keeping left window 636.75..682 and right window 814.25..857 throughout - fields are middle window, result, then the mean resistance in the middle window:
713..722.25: 0.157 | 271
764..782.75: 0.063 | 306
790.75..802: 0.056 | 312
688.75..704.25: 0.006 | 308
